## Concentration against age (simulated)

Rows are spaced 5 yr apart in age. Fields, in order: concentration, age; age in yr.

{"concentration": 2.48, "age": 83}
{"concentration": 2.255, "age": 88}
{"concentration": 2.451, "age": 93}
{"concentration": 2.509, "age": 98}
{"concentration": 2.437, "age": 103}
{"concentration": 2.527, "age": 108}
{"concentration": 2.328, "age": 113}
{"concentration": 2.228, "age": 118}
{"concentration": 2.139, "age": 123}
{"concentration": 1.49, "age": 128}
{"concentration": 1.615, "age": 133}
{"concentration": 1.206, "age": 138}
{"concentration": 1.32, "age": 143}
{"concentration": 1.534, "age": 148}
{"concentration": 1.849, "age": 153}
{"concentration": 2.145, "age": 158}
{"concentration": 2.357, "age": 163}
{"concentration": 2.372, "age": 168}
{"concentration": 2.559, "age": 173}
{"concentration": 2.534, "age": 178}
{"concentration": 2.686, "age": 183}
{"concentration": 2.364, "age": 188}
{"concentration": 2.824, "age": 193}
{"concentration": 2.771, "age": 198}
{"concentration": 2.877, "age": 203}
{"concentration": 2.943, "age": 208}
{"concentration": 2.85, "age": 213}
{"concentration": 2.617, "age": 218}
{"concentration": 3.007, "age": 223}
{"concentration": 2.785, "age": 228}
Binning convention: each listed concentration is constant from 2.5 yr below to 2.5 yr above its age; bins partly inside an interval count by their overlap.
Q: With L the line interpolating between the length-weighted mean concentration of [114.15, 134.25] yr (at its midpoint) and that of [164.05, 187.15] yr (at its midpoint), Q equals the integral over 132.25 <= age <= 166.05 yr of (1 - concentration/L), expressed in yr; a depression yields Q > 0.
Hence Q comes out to 7.4 yr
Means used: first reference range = 1.91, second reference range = 2.51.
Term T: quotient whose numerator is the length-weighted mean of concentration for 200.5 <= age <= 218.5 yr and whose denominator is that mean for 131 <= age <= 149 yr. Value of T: 2.03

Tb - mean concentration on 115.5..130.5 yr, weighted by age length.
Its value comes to 1.95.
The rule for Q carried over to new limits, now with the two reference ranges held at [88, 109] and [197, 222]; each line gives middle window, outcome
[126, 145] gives 8.61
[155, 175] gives 2.51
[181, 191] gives 0.78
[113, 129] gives 2.98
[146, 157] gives 3.64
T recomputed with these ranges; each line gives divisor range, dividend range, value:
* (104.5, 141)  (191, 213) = 1.47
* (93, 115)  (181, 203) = 1.09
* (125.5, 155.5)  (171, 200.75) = 1.75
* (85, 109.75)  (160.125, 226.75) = 1.10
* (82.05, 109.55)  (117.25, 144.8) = 0.67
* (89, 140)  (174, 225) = 1.30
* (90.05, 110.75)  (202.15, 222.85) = 1.15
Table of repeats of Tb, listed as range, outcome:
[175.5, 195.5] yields 2.6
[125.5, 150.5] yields 1.43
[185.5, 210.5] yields 2.76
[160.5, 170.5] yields 2.36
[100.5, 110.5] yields 2.48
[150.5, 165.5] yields 2.12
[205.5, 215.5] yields 2.9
